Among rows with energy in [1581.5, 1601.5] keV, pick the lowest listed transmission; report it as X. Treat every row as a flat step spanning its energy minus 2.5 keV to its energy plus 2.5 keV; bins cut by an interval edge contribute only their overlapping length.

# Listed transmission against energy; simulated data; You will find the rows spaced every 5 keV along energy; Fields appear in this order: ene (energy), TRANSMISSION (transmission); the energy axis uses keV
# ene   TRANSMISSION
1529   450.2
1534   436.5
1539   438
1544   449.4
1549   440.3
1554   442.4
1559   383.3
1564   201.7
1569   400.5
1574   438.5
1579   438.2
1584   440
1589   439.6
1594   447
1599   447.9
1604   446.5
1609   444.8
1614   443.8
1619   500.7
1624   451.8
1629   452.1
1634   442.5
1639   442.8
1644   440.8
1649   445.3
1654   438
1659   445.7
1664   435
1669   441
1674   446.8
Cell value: 439.6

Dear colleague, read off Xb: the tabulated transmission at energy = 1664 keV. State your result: 435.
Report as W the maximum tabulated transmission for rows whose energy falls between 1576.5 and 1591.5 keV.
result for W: 440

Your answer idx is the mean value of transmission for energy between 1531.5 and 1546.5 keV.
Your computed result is 441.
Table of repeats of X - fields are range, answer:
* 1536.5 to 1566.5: 201.7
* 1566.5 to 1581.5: 400.5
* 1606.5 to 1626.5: 443.8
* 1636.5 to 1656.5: 438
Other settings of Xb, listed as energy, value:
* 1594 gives 447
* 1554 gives 442.4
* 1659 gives 445.7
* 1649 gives 445.3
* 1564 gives 201.7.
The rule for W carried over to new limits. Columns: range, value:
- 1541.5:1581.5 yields 449.4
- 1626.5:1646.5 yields 452.1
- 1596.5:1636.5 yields 500.7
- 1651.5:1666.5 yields 445.7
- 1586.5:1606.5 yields 447.9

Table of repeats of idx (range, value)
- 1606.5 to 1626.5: 460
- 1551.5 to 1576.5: 373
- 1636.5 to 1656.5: 442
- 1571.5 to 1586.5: 439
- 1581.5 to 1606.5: 444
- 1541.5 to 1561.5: 429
